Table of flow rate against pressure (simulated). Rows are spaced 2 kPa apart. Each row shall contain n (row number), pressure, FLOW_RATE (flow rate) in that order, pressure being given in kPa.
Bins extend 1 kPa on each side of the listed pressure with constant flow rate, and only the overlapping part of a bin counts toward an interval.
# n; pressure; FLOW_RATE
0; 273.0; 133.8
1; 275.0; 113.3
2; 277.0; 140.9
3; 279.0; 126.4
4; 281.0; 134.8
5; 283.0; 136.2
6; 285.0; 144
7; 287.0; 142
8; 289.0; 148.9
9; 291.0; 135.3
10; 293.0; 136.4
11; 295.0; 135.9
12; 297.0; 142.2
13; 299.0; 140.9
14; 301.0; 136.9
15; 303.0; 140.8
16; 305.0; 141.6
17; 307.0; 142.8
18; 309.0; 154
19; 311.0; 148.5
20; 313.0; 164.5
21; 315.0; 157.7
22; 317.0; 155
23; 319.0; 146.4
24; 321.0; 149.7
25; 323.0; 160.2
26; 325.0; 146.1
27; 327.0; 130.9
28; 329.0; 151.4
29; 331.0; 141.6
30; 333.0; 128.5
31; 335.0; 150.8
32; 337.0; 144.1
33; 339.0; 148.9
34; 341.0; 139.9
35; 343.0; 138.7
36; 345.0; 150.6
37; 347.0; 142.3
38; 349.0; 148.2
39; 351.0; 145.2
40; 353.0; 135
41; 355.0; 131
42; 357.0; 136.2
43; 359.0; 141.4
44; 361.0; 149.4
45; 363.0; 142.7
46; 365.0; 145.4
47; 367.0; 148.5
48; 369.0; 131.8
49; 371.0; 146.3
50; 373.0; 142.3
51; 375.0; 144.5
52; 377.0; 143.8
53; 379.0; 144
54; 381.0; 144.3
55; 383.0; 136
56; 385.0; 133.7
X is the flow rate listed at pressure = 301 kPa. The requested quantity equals 136.9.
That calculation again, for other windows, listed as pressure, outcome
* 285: 144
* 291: 135.3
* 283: 136.2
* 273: 133.8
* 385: 133.7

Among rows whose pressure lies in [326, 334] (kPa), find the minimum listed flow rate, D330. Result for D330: 128.5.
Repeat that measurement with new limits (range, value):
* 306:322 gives 142.8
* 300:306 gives 136.9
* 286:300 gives 135.3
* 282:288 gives 136.2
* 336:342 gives 139.9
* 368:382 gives 131.8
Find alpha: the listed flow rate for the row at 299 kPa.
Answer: 140.9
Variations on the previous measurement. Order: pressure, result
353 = 135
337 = 144.1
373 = 142.3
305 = 141.6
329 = 151.4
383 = 136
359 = 141.4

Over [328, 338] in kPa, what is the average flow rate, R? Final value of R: 143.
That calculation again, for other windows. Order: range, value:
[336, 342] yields 144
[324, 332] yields 142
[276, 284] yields 135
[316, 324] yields 153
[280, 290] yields 141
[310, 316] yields 157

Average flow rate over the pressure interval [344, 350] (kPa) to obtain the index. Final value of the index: 147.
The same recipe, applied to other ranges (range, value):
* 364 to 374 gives 143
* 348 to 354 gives 143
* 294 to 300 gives 140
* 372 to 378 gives 144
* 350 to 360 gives 138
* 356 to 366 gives 143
